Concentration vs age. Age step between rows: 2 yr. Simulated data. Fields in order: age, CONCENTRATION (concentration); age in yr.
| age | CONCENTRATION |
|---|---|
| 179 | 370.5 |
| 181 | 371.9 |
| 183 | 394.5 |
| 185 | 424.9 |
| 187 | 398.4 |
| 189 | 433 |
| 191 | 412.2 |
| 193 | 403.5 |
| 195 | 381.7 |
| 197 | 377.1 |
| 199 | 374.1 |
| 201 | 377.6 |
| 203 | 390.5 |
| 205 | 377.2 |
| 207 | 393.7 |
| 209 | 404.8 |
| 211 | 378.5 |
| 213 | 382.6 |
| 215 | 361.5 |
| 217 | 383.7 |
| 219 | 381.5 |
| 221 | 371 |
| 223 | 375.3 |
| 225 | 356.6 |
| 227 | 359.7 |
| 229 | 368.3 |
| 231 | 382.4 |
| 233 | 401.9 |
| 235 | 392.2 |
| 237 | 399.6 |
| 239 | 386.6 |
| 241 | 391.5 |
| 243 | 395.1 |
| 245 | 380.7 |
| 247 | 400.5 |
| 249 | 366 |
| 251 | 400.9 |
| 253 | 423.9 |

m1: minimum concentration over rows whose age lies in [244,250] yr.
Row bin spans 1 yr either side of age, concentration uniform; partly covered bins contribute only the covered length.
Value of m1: 366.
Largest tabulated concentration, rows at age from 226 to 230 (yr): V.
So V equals 368.3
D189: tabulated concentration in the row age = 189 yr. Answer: 433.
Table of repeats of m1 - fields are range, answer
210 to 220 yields 361.5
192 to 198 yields 377.1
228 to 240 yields 368.3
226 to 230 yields 359.7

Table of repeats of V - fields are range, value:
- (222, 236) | 401.9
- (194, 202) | 381.7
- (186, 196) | 433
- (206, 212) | 404.8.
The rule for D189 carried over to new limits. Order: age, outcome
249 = 366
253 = 423.9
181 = 371.9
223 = 375.3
